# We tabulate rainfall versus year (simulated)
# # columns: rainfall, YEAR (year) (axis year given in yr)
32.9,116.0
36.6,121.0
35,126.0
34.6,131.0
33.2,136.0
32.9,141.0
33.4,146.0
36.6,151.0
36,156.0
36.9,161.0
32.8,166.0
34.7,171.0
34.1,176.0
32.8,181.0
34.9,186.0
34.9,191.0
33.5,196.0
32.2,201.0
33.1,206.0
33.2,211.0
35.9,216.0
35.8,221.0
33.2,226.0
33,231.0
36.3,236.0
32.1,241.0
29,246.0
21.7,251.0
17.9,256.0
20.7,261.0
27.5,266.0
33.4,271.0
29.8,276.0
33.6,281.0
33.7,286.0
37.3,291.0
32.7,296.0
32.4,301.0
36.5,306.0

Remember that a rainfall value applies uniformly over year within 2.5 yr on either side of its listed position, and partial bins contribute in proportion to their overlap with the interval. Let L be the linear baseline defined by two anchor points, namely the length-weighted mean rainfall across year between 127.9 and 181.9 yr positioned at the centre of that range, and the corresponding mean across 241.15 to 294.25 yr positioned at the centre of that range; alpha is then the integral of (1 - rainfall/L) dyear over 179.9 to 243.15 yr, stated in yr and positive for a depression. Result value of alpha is -4.9 yr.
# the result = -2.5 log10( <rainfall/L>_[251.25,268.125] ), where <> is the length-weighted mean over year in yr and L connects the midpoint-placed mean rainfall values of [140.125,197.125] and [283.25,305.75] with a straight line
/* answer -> 0.490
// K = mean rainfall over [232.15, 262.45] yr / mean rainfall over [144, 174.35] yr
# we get 0.8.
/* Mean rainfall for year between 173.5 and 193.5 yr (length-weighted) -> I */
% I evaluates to 34.2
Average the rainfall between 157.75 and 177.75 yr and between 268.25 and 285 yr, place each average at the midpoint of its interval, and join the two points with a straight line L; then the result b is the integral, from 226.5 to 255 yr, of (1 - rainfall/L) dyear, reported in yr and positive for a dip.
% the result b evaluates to 2.7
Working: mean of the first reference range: 34.7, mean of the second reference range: 32.3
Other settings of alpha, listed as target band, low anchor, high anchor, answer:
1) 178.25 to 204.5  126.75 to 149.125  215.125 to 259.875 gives -1.6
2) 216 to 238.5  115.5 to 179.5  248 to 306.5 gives -2.3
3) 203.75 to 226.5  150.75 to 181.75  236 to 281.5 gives -2.5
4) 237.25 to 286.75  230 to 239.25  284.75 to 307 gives 9.5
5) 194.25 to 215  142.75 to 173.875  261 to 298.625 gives 0.4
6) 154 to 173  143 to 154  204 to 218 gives -0.2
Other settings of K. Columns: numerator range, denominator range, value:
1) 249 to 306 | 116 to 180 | 0.85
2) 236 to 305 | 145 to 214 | 0.87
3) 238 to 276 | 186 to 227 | 0.78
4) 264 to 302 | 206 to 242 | 0.95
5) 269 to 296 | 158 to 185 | 0.98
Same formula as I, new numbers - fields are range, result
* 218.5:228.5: 34.5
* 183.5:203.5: 33.9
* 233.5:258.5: 27.4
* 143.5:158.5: 35.3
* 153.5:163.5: 36.5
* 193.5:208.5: 32.9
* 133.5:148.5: 33.2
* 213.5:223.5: 35.9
